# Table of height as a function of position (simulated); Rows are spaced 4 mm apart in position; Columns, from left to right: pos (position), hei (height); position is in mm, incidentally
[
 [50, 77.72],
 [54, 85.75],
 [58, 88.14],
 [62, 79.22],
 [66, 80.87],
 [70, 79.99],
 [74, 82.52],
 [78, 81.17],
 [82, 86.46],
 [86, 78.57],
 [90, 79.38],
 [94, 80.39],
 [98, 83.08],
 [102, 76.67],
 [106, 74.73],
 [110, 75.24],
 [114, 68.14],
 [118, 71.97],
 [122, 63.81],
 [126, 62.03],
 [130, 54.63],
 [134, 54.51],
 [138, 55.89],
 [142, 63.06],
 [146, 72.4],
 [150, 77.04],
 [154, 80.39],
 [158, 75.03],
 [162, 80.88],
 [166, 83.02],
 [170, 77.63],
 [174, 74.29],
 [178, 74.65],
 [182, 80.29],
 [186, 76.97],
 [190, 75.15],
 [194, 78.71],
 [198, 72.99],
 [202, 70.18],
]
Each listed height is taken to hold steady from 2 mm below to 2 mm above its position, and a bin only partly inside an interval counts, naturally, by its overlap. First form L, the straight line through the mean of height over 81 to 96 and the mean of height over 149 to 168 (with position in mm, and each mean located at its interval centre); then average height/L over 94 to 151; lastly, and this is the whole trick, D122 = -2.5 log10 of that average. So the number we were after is 0.173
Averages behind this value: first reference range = 80.8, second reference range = 79.4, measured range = 68.4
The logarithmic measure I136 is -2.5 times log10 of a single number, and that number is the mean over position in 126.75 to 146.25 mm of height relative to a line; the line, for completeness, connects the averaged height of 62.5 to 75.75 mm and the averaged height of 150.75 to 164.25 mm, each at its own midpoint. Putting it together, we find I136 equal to 0.317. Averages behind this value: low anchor 80.9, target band 59.1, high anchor 78.7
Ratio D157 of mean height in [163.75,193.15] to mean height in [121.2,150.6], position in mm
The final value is 1.25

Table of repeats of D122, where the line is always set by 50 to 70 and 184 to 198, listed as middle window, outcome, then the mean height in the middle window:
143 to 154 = 0.052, 74.7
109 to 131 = 0.205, 66.1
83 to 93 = 0.019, 79.9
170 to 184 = 0.006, 76.6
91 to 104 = 0.011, 80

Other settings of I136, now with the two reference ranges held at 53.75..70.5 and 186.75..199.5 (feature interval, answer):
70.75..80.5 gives 0.00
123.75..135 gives 0.35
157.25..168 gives -0.04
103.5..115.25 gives 0.10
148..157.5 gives 0.00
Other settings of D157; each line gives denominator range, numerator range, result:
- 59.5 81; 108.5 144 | 0.78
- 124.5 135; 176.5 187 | 1.36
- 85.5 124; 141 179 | 1.02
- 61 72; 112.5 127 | 0.83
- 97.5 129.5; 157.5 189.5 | 1.10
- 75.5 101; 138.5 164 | 0.91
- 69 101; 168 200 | 0.94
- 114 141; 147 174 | 1.28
